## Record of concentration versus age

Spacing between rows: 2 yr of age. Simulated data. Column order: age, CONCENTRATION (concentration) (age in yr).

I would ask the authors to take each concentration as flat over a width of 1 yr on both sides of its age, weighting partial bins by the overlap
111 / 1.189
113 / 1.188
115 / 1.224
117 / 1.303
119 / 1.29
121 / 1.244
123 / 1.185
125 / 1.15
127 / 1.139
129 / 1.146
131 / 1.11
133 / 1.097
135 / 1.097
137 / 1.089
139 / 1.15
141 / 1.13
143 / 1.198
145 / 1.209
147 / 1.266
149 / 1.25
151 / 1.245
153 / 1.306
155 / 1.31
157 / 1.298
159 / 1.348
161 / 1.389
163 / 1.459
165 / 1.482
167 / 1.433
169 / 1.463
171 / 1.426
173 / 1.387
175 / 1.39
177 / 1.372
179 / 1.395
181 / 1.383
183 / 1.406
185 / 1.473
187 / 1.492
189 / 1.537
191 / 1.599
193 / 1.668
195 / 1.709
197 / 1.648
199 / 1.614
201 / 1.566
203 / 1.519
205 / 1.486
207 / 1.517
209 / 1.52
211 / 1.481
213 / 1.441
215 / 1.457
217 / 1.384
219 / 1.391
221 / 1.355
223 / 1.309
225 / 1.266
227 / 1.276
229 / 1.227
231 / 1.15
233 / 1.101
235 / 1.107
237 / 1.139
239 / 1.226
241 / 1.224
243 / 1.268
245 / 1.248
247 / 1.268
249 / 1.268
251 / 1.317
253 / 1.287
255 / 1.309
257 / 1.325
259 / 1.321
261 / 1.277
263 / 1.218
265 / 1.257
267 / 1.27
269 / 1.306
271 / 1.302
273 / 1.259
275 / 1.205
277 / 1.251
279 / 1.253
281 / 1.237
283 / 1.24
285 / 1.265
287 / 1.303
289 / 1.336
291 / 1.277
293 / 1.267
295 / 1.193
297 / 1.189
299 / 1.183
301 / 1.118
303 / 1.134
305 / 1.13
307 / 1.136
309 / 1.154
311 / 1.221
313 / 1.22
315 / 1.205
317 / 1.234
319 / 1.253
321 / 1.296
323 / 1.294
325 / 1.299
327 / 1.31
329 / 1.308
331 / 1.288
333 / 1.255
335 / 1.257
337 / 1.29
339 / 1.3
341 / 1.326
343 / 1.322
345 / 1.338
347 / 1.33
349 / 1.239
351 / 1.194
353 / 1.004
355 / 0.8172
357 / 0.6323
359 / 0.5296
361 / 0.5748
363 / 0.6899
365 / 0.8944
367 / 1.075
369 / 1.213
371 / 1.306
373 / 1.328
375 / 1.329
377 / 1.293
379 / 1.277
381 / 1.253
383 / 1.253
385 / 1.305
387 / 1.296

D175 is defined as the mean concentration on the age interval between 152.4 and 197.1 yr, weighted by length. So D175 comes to 1.45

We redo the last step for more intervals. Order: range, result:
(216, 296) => 1.26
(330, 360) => 1.14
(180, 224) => 1.5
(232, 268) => 1.25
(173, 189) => 1.42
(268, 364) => 1.18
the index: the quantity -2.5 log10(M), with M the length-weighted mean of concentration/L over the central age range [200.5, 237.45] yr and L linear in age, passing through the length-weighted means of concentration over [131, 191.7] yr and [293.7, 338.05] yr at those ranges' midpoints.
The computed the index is -0.05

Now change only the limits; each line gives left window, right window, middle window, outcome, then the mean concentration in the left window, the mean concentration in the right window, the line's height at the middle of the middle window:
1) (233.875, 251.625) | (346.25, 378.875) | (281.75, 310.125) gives -0.06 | 1.23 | 1.03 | 1.14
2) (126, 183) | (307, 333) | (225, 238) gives 0.09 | 1.29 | 1.25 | 1.27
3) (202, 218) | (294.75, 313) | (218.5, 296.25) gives 0.05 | 1.48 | 1.16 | 1.32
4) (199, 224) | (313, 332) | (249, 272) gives 0.07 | 1.46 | 1.27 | 1.38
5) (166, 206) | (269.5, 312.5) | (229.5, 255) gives 0.11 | 1.5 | 1.22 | 1.35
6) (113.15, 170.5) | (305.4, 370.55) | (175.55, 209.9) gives -0.24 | 1.25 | 1.14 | 1.22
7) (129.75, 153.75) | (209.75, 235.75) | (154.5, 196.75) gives -0.18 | 1.18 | 1.31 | 1.23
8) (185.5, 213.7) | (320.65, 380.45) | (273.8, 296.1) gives 0.06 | 1.56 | 1.15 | 1.33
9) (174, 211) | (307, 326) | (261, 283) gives 0.07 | 1.52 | 1.24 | 1.34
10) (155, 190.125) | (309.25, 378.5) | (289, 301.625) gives 0.01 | 1.42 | 1.16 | 1.23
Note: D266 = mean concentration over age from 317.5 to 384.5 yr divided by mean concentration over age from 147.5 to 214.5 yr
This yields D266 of 0.80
